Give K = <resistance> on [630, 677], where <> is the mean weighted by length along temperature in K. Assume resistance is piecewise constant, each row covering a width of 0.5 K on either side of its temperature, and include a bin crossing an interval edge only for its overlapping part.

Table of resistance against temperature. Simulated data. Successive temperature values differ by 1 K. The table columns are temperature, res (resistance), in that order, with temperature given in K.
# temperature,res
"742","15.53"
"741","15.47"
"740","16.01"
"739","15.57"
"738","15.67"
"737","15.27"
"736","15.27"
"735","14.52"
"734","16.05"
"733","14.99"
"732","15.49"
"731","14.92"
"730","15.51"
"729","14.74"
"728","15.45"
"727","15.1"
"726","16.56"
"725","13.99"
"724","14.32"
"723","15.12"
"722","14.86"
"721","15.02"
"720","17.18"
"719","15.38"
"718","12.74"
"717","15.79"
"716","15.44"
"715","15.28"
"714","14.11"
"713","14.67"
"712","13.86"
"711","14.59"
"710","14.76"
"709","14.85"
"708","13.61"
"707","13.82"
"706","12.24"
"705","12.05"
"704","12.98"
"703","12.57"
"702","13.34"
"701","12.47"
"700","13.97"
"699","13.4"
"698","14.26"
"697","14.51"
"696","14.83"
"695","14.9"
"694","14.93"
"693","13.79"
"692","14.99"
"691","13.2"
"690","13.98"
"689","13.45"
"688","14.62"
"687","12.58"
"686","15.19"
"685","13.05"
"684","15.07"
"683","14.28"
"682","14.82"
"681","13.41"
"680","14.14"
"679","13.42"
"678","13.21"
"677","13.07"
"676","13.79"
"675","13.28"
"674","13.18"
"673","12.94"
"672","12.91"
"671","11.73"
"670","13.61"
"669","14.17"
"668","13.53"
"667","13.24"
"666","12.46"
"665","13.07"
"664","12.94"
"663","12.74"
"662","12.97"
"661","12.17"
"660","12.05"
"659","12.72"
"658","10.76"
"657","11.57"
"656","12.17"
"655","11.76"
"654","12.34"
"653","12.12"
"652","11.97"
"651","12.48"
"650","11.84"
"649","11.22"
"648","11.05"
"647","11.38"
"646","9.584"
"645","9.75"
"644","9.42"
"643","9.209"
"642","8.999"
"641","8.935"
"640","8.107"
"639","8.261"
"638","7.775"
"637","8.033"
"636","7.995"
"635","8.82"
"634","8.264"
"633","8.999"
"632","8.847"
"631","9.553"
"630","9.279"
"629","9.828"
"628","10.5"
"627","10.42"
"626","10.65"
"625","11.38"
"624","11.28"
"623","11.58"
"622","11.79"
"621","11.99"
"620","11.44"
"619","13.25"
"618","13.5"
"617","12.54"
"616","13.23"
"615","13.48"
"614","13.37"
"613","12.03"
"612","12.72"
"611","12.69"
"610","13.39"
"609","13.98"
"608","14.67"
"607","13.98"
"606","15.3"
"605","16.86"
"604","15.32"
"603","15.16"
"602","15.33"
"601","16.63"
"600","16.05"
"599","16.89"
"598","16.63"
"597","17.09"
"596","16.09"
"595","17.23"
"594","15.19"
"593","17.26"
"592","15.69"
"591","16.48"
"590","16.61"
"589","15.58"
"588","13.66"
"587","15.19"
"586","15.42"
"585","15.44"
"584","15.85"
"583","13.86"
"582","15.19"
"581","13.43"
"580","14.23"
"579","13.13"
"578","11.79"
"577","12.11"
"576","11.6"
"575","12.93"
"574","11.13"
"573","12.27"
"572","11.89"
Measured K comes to 11.2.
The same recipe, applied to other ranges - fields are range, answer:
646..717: 13.3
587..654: 12.5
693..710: 13.7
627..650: 9.35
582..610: 15.6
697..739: 14.6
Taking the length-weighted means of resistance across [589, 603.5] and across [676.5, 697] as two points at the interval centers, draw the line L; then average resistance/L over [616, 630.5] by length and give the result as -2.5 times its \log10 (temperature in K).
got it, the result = 0.34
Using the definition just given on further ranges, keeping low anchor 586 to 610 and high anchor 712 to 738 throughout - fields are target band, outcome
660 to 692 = 0.14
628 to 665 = 0.42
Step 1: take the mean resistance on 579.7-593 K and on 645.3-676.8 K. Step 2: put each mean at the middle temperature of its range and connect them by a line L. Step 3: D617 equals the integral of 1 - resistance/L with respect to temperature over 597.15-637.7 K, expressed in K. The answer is 4.8 K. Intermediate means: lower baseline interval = 15.2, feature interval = 12.5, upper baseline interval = 12.4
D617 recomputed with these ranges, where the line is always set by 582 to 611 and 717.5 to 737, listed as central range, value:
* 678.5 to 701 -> 1.7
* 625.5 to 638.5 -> 5.3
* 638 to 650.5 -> 4.6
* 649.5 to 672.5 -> 4.3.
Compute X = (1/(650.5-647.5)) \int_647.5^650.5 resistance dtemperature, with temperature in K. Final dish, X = 11.4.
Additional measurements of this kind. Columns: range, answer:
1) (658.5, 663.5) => 12.5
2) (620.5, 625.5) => 11.6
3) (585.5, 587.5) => 15.3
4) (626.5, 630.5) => 10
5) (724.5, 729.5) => 15.2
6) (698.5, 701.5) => 13.3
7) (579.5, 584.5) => 14.5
